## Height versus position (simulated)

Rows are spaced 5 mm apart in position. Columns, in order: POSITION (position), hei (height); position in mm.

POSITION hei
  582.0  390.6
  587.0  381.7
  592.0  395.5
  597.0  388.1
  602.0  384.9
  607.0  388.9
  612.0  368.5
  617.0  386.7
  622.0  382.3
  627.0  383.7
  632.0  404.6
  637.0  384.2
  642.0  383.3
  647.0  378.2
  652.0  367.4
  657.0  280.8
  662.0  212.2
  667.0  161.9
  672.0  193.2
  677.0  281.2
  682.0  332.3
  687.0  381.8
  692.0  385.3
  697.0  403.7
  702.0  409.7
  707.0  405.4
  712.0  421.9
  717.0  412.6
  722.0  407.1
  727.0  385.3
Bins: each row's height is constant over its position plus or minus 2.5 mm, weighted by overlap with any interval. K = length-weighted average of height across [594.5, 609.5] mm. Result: 387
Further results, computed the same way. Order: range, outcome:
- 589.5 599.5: 392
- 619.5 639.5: 389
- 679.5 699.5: 376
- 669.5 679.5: 237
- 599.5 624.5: 382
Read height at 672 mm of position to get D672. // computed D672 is 193.2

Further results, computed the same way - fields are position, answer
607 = 388.9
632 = 404.6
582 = 390.6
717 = 412.6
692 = 385.3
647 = 378.2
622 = 382.3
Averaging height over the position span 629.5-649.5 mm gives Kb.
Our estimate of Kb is 388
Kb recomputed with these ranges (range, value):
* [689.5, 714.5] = 405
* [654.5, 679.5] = 226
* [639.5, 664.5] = 324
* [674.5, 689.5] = 332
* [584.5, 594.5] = 389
